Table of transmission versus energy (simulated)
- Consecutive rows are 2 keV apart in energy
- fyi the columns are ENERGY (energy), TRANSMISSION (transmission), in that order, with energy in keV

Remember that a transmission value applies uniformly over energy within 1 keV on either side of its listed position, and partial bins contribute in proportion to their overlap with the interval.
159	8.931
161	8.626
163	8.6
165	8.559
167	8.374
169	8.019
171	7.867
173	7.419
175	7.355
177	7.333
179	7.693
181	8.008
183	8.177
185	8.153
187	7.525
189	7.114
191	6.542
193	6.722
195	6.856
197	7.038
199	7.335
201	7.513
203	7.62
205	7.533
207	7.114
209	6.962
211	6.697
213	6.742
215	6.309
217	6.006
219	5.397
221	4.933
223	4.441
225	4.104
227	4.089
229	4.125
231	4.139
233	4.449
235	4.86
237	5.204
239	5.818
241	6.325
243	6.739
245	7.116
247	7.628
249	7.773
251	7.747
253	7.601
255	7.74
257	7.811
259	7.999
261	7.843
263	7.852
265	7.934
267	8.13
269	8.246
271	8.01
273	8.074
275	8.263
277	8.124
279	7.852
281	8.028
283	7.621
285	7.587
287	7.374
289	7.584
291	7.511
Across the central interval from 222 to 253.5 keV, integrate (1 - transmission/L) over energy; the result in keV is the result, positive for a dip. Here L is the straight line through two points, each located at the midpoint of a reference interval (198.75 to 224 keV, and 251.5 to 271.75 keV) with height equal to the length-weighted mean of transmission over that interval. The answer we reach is 6.7 keV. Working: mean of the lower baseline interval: 6.48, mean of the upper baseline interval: 7.91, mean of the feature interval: 5.73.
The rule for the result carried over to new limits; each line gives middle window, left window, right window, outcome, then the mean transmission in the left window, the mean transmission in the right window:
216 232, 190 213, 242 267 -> 5.8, 7.07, 7.67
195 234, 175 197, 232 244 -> 3.0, 7.39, 5.57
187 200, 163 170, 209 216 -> 0.6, 8.36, 6.64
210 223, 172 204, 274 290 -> 2.8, 7.4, 7.8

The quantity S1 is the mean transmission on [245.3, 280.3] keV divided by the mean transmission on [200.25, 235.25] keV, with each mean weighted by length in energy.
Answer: 1.38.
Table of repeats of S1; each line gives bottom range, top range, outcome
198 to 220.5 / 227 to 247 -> 0.80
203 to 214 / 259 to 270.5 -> 1.13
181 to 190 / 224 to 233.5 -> 0.54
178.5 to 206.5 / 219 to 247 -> 0.70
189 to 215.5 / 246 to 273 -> 1.12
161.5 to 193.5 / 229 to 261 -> 0.85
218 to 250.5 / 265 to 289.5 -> 1.44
